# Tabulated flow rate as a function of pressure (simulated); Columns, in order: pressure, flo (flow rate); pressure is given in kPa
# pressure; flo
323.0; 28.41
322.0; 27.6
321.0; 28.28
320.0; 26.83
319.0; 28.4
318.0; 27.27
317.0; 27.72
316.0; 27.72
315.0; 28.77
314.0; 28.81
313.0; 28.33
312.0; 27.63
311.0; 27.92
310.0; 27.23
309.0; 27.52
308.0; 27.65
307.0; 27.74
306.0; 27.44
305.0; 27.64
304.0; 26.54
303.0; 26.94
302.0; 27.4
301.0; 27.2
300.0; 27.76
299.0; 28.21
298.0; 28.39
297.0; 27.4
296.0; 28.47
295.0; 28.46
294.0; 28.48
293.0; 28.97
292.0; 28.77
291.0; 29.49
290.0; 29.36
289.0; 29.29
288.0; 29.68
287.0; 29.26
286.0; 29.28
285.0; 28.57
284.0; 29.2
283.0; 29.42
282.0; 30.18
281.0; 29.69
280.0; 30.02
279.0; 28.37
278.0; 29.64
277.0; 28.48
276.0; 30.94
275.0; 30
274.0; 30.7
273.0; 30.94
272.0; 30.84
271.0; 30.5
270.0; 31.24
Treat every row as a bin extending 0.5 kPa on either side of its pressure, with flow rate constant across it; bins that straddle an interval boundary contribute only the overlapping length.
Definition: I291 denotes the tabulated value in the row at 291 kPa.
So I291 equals 29.49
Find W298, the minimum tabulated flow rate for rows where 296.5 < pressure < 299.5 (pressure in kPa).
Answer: 27.4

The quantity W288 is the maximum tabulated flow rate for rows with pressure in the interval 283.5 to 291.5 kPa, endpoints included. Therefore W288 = 29.68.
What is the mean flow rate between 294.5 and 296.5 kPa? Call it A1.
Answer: 28.5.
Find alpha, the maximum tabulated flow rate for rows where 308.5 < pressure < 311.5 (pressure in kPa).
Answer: 27.92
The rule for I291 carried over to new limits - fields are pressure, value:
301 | 27.2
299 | 28.21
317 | 27.72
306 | 27.44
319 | 28.4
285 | 28.57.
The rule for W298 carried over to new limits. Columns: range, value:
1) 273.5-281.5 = 28.37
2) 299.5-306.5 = 26.54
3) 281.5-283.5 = 29.42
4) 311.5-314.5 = 27.63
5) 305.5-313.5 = 27.23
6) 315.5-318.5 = 27.27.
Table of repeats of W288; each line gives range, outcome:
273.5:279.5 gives 30.94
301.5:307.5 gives 27.74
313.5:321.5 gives 28.81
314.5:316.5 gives 28.77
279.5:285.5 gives 30.18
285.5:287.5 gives 29.28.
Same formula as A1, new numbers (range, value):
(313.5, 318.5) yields 28.1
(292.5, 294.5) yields 28.7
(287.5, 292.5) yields 29.3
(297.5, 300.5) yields 28.1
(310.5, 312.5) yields 27.8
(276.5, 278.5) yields 29.1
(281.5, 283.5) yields 29.8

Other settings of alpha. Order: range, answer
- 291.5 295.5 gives 28.97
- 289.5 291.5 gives 29.49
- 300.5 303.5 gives 27.4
